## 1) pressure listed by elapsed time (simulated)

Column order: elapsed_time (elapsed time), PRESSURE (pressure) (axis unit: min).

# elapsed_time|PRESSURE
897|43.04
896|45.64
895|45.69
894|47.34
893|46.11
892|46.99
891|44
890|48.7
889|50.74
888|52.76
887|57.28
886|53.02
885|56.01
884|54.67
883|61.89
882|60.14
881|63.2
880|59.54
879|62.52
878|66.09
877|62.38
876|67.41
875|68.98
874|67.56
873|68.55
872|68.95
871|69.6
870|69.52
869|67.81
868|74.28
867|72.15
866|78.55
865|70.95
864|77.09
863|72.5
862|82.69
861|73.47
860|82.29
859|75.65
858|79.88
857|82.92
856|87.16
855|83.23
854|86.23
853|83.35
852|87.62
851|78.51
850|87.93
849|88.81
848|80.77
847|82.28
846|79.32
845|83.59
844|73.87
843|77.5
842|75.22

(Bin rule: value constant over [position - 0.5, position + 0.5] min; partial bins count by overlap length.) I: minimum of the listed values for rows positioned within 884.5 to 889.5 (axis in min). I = 50.74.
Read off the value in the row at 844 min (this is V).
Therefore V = 73.87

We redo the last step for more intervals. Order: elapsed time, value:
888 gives 52.76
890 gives 48.7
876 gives 67.41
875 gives 68.98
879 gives 62.52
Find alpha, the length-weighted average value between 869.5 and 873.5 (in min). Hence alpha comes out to 69.2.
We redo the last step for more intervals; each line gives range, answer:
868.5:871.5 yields 69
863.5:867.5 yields 74.7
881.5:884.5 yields 58.9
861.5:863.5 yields 77.6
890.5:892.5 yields 45.5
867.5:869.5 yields 71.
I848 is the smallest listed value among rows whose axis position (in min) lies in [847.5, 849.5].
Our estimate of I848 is 80.77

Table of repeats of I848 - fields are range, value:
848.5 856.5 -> 78.51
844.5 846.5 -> 79.32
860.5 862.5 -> 73.47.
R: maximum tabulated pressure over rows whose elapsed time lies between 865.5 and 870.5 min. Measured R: 78.55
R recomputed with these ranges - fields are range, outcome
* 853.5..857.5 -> 87.16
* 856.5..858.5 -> 82.92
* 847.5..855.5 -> 88.81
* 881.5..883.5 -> 61.89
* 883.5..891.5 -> 57.28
